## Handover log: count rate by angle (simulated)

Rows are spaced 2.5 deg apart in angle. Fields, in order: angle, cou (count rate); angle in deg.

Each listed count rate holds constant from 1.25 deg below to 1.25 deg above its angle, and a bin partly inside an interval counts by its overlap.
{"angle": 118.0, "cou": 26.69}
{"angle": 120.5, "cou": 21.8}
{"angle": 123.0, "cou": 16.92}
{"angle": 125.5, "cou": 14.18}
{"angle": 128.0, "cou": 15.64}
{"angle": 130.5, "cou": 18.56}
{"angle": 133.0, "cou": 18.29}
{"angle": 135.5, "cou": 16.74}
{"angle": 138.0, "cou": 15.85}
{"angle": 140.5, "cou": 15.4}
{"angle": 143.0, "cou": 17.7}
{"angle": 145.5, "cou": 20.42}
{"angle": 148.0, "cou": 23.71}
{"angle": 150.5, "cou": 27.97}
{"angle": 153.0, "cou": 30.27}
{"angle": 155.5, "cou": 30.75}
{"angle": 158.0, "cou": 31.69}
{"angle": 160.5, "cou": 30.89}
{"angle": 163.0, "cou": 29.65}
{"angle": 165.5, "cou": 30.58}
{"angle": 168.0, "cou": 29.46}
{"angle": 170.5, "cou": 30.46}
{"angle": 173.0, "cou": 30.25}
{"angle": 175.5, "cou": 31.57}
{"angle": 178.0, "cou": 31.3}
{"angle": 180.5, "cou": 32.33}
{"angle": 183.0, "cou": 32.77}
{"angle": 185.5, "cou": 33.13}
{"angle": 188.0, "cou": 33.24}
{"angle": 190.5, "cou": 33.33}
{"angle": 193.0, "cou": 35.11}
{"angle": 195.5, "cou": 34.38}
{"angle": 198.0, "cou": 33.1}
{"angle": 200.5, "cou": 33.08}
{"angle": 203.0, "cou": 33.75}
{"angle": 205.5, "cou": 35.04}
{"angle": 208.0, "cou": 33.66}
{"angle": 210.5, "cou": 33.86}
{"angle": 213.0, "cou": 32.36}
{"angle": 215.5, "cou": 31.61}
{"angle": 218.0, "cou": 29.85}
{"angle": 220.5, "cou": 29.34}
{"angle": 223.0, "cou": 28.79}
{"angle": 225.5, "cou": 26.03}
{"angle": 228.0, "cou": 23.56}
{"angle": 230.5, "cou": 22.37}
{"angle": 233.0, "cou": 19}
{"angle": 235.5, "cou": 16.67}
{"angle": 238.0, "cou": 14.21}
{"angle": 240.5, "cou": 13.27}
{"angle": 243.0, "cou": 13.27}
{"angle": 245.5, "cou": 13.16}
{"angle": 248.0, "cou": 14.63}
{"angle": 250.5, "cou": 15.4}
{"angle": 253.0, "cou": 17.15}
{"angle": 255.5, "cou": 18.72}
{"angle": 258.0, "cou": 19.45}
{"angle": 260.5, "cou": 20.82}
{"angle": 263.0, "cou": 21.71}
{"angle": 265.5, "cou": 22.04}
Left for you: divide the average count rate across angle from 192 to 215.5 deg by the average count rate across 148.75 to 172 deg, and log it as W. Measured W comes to 1.12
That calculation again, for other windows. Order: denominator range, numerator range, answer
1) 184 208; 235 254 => 0.43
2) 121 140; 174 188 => 1.93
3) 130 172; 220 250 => 0.77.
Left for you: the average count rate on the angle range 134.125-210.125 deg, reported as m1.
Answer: 29.3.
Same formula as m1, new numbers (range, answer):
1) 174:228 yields 32.1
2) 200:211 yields 33.9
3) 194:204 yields 33.6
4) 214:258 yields 20.5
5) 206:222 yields 31.9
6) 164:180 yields 30.7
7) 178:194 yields 33.1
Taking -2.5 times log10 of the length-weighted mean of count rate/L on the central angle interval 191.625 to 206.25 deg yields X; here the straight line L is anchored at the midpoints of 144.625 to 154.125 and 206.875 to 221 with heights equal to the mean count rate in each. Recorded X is -0.12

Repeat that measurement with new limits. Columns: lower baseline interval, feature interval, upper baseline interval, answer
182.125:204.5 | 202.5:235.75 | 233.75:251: -0.203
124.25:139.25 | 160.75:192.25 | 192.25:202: -0.119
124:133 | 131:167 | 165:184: -0.042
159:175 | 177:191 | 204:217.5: -0.043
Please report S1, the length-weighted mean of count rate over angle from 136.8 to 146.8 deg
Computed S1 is 17.4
